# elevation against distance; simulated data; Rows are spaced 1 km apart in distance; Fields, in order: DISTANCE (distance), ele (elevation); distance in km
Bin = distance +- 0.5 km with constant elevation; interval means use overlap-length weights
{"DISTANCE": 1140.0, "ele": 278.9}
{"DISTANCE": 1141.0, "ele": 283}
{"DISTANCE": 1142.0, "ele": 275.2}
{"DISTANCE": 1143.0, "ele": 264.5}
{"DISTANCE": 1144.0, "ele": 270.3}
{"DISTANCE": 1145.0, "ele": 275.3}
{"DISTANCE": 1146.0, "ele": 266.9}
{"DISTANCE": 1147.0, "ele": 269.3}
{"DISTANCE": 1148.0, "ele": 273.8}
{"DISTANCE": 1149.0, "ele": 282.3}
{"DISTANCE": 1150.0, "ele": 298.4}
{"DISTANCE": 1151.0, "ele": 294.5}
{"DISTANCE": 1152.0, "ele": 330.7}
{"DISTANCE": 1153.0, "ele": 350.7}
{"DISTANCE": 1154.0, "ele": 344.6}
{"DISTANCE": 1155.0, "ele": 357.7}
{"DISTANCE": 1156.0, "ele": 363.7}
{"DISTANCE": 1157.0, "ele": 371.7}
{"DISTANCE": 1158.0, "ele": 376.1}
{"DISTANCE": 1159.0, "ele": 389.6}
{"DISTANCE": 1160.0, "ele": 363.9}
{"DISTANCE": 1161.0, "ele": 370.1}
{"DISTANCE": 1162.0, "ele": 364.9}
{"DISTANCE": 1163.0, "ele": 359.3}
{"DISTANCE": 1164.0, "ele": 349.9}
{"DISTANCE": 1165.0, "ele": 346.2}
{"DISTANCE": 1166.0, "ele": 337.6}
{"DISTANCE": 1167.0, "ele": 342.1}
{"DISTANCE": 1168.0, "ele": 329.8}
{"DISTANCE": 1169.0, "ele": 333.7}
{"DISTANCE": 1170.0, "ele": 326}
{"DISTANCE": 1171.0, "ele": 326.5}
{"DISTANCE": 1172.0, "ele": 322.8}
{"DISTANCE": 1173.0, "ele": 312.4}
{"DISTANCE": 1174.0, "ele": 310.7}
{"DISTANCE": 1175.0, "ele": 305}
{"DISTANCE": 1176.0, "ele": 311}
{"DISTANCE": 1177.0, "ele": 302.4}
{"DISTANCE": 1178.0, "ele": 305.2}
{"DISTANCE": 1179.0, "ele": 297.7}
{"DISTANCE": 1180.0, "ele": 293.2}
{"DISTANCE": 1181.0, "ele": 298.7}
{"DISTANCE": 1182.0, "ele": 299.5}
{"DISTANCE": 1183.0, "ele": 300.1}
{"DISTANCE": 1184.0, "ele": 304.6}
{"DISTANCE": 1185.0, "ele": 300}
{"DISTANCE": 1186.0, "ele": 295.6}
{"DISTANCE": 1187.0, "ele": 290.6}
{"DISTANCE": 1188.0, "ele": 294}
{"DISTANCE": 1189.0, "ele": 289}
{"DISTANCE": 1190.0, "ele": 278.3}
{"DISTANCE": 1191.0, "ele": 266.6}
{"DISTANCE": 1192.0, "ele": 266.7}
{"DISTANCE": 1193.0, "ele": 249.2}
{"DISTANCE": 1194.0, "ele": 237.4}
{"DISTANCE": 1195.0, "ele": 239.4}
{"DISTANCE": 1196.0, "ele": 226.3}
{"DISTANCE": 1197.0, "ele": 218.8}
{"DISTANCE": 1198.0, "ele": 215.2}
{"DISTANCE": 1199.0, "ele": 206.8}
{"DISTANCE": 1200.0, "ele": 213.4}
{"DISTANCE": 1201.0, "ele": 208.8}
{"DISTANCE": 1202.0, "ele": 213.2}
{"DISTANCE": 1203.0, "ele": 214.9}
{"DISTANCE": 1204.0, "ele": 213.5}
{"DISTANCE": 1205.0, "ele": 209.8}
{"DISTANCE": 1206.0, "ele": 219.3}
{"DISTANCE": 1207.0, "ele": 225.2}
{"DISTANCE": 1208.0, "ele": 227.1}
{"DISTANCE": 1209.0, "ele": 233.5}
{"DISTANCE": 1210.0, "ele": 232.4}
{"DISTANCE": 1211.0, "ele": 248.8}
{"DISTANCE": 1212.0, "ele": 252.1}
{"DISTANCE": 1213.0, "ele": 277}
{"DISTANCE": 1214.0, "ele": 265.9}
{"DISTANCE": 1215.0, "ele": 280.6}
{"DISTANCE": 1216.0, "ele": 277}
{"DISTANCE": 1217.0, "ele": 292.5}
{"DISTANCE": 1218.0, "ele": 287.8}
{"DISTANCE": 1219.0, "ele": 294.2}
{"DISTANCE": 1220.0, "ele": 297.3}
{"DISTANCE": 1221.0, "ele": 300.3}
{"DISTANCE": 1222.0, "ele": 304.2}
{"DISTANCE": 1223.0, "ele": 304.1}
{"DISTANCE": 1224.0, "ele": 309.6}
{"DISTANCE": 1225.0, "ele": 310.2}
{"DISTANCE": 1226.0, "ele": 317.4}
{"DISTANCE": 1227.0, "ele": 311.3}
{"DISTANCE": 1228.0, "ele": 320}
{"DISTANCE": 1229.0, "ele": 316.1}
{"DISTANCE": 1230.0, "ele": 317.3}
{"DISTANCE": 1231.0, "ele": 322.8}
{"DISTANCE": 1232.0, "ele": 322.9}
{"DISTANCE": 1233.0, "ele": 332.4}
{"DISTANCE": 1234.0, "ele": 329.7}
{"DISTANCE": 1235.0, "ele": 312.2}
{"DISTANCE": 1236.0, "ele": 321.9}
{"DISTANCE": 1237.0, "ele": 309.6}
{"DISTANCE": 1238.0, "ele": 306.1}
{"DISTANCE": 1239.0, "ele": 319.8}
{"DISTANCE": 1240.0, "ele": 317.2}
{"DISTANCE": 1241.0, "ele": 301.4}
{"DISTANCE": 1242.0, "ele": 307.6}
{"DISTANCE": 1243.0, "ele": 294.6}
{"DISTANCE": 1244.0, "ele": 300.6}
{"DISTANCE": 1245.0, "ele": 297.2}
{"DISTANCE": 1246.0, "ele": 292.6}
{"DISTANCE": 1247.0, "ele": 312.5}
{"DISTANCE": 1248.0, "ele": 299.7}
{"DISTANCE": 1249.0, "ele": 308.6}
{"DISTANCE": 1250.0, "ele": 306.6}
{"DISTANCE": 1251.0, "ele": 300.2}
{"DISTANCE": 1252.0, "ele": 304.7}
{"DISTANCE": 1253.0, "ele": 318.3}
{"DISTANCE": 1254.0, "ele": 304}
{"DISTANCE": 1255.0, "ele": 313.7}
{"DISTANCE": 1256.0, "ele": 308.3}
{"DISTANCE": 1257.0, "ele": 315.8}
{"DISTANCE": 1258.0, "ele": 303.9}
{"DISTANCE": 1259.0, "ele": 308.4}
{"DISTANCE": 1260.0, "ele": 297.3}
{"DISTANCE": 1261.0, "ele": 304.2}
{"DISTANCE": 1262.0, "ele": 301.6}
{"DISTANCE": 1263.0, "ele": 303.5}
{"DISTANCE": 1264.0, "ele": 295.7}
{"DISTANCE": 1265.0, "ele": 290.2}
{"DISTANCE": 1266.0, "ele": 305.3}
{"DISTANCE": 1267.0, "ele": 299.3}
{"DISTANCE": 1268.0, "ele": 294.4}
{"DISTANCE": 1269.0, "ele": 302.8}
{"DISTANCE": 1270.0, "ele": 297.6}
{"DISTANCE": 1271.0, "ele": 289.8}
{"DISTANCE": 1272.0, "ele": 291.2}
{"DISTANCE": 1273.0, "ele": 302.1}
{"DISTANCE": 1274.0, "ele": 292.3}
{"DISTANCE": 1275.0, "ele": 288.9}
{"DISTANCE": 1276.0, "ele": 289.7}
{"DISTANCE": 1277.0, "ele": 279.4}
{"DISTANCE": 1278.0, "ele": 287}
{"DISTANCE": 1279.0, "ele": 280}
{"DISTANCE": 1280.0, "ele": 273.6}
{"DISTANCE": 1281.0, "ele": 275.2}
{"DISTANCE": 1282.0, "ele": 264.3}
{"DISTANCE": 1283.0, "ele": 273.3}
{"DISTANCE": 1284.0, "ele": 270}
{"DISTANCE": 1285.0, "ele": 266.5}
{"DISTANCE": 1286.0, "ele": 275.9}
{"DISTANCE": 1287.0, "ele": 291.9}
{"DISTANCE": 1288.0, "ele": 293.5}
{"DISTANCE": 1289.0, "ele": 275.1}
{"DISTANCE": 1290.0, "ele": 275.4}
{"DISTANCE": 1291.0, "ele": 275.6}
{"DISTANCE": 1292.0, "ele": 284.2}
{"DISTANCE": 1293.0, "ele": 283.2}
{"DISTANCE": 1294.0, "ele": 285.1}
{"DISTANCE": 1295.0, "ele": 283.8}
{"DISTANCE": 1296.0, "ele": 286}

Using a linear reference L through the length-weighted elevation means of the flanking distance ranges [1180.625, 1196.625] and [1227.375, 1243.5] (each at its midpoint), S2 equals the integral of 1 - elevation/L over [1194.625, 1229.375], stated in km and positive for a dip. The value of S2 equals 4.4 km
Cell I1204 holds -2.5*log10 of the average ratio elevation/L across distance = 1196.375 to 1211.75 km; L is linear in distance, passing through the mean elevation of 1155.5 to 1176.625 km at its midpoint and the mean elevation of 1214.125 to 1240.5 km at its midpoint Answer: 0.41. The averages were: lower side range 343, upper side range 308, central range 221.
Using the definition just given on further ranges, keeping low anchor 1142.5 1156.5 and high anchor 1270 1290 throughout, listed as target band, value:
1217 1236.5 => -0.08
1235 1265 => -0.07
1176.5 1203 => 0.12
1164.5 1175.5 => -0.09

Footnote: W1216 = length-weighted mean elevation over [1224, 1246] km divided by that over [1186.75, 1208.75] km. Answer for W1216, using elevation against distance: 1.3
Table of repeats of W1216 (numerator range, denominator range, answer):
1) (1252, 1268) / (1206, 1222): 1.14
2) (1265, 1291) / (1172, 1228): 1.05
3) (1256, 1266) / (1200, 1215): 1.30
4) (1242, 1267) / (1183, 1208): 1.23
